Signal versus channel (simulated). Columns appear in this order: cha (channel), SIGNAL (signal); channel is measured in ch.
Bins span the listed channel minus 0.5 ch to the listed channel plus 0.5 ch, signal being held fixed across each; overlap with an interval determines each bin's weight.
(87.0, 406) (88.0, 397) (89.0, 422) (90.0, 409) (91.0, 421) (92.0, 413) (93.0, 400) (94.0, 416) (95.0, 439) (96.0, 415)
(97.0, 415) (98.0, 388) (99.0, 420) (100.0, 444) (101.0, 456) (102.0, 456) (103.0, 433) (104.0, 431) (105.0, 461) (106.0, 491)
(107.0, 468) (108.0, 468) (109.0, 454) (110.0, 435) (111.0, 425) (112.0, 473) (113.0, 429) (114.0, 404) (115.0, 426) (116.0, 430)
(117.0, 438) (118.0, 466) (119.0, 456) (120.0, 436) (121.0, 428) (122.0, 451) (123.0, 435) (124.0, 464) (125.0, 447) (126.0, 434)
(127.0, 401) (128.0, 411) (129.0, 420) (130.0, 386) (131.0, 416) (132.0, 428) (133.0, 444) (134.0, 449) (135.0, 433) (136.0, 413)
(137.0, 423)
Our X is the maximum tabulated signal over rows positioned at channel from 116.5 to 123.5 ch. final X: 466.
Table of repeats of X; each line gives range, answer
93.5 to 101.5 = 456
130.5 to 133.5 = 444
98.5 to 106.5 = 491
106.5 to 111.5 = 468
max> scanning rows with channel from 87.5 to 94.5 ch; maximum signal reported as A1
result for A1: 422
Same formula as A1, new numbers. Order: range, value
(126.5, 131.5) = 420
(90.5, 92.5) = 421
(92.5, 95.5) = 439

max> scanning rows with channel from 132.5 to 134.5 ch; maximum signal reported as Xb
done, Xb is 449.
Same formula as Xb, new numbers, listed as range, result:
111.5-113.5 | 473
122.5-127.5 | 464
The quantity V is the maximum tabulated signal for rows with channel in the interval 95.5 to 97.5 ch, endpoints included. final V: 415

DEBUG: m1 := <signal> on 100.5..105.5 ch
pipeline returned 447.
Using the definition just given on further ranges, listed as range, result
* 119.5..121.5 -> 432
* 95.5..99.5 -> 410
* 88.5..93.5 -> 413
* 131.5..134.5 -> 440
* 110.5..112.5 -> 449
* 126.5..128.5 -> 406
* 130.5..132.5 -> 422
